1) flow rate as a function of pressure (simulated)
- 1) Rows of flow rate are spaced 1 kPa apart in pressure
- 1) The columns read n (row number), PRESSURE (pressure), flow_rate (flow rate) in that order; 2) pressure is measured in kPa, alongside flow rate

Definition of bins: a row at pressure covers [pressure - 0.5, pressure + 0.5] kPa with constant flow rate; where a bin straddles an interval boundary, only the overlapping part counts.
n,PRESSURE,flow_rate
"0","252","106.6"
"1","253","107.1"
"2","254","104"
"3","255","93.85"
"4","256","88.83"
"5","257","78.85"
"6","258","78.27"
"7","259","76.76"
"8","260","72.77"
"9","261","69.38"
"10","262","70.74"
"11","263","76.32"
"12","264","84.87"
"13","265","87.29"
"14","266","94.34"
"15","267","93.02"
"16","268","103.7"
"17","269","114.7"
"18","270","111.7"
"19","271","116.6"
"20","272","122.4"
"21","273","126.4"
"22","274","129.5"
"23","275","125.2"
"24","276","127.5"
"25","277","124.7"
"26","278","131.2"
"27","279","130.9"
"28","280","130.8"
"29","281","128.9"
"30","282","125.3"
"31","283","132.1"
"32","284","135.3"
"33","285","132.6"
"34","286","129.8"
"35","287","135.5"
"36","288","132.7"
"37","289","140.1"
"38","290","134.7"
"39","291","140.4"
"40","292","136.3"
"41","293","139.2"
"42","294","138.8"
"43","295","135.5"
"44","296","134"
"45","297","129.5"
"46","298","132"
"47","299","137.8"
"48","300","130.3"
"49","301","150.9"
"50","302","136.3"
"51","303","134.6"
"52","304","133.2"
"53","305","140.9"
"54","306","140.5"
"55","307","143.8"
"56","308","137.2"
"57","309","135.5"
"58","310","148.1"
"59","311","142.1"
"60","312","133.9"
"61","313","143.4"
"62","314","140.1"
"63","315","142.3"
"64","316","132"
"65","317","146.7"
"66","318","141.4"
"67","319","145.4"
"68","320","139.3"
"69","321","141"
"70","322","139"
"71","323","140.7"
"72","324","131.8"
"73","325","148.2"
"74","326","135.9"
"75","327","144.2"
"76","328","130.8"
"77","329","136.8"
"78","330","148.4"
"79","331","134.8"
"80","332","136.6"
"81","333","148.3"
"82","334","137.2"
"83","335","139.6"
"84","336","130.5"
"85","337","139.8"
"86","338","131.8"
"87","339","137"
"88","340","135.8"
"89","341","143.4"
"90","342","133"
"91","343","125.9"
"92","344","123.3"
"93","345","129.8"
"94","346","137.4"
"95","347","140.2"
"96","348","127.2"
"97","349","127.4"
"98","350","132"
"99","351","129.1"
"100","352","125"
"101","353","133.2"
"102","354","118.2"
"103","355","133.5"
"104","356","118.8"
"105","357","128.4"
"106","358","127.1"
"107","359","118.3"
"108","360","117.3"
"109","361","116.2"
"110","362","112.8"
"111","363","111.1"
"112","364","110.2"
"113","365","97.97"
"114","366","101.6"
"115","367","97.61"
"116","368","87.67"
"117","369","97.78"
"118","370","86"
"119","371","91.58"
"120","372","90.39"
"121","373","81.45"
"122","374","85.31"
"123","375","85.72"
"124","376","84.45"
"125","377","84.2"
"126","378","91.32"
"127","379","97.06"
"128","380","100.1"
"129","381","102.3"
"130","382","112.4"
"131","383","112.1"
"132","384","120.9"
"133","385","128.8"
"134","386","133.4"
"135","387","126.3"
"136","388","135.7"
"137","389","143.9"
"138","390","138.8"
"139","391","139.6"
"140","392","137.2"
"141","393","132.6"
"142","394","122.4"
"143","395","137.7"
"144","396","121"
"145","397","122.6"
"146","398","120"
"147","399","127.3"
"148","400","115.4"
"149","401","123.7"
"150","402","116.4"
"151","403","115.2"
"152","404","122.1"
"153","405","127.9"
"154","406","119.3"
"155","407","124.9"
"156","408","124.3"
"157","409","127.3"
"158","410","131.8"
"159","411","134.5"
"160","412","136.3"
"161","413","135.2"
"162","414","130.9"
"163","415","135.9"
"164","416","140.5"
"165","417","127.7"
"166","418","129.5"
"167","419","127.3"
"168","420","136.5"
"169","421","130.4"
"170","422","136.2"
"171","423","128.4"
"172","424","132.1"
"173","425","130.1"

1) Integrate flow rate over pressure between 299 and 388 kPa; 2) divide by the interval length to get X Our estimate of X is 125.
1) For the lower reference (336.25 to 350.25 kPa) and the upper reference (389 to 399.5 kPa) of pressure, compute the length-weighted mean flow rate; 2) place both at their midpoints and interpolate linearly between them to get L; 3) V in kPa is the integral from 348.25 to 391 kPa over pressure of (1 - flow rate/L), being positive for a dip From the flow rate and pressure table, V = 6.5 kPa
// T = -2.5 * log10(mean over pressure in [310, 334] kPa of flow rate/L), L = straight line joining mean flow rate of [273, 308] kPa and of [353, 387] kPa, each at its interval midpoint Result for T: -0.14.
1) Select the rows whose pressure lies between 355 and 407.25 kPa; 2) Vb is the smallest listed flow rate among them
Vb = 81.45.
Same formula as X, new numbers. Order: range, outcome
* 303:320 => 140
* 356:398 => 112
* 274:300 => 133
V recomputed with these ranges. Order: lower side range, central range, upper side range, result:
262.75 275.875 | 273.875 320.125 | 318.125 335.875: -4.91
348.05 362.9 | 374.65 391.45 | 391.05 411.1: 1.43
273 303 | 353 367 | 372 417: 0.91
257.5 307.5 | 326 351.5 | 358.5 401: -4.33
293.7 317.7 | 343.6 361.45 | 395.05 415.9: 0.78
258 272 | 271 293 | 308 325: -4.90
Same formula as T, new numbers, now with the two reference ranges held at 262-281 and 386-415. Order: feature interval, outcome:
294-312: -0.18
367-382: 0.34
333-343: -0.14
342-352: -0.07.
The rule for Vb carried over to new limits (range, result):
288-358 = 118.2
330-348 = 123.3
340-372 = 86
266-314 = 93.02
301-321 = 132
